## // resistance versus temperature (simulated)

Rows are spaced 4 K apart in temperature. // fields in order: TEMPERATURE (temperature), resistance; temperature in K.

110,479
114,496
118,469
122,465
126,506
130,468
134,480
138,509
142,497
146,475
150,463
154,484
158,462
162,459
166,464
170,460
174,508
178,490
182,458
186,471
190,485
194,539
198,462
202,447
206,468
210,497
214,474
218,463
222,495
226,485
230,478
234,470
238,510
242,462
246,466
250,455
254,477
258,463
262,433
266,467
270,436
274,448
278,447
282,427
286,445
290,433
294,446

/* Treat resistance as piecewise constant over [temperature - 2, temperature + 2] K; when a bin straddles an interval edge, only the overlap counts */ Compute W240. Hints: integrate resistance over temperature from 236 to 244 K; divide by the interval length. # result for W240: 486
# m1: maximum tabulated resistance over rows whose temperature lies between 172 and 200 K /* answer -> 539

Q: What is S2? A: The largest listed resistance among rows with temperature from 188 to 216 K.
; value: 539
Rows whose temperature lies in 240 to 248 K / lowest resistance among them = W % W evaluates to 462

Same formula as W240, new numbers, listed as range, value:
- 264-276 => 450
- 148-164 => 467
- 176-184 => 474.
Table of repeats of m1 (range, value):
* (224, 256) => 510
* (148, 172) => 484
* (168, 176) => 508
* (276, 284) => 447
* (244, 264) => 477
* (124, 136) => 506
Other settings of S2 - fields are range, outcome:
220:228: 495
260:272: 467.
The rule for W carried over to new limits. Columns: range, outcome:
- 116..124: 465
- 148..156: 463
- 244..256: 455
